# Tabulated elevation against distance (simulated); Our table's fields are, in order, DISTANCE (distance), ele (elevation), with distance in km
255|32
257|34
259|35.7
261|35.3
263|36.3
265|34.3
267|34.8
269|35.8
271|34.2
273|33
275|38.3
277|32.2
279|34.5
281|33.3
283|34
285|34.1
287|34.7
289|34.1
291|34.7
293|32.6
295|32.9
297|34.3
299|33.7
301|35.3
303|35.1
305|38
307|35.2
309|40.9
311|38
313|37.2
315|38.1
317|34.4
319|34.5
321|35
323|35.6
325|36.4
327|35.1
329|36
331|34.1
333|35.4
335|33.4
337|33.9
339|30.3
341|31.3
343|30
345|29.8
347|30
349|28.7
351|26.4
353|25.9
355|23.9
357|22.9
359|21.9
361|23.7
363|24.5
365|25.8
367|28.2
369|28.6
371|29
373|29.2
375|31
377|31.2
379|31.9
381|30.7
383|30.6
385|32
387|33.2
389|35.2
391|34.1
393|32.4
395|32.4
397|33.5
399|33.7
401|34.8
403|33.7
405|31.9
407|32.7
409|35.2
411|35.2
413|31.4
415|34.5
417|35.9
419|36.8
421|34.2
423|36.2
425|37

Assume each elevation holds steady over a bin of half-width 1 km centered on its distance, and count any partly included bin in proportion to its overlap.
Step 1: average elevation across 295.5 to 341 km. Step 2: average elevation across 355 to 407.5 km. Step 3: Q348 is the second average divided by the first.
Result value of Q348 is 0.9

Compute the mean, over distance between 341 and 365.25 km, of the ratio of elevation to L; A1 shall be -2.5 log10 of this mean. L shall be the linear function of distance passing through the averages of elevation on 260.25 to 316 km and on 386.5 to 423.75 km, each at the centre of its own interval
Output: 0.29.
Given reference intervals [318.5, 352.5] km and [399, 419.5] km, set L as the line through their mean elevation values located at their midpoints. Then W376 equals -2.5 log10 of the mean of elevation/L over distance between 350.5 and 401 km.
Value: 0.14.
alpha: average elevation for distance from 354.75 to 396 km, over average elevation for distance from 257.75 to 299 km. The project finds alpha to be 0.85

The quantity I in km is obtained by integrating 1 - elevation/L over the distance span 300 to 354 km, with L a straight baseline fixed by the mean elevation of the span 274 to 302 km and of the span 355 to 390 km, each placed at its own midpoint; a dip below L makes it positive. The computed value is -3.67 km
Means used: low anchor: 34.2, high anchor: 28.7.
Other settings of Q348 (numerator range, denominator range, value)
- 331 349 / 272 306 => 0.92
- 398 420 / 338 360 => 1.25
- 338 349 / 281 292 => 0.88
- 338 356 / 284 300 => 0.84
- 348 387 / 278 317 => 0.79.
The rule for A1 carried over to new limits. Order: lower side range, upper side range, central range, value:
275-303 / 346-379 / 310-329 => -0.16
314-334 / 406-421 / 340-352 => 0.20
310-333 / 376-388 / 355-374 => 0.26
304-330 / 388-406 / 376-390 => 0.06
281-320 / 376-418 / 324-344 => 0.03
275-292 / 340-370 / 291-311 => -0.10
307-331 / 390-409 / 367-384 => 0.14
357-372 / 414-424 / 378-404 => -0.08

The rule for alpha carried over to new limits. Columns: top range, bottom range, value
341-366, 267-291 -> 0.77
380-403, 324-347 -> 1.00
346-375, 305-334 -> 0.73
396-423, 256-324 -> 0.97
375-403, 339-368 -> 1.22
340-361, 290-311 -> 0.76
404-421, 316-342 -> 1.00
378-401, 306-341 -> 0.93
